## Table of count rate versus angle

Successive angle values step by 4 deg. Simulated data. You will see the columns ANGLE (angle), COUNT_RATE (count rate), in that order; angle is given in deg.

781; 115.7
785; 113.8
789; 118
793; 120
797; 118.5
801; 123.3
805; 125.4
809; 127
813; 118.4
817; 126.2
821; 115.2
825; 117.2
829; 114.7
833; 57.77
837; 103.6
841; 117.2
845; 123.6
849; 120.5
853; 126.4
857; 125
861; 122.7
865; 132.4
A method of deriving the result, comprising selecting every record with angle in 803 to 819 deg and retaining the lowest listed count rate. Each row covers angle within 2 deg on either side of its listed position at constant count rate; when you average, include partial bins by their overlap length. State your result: 118.4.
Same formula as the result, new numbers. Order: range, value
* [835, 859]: 103.6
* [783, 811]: 113.8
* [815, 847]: 57.77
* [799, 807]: 123.3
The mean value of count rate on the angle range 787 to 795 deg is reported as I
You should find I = 119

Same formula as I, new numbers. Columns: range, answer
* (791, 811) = 123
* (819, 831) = 116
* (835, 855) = 118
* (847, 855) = 123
